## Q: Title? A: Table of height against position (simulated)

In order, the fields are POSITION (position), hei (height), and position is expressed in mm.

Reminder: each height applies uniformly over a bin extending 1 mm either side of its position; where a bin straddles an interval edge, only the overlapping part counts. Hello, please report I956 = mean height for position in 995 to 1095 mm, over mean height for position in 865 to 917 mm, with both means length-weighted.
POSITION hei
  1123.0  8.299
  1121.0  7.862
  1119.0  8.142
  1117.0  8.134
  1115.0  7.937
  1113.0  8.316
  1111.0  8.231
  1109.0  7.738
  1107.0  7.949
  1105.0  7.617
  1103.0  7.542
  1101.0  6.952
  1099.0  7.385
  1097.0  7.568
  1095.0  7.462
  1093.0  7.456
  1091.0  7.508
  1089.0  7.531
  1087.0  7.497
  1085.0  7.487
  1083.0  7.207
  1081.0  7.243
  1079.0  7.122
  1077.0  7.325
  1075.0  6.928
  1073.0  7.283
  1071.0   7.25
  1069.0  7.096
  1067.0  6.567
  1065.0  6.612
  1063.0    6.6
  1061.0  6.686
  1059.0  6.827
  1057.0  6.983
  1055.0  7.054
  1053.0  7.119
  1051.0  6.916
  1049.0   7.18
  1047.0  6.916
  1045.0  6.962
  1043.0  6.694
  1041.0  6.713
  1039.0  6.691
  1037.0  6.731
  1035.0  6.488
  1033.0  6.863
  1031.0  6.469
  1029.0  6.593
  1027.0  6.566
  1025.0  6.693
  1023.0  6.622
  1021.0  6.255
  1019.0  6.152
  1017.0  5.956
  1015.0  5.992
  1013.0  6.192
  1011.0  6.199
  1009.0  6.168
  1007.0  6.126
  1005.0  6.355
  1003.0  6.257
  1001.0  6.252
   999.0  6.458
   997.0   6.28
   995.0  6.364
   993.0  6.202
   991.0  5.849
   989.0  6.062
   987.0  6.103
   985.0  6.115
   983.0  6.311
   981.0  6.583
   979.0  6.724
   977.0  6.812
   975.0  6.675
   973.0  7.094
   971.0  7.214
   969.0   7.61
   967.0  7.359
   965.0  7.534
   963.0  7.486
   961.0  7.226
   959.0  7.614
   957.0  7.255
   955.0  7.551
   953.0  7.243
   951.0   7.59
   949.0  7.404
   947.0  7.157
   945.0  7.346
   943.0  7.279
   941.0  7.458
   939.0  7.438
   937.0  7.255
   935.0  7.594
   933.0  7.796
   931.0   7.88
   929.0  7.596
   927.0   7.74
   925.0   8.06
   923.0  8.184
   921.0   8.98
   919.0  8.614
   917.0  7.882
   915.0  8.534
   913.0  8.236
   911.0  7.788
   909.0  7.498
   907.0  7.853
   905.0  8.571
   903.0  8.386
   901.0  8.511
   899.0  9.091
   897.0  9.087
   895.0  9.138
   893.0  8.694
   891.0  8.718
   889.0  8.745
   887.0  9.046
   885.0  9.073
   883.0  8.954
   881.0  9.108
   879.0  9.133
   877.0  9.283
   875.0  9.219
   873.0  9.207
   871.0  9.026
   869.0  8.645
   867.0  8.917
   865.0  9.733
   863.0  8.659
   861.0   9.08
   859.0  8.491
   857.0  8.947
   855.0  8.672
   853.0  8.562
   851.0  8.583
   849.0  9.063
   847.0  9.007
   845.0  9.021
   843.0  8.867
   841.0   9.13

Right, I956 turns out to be 0.8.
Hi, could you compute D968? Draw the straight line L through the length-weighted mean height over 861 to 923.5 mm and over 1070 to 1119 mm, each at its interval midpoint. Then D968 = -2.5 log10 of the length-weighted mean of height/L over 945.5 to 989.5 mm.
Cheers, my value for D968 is 0.18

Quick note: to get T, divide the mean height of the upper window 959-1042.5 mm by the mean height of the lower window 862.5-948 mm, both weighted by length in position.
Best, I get 0.78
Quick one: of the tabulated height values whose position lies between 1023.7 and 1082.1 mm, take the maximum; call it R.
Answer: 7.325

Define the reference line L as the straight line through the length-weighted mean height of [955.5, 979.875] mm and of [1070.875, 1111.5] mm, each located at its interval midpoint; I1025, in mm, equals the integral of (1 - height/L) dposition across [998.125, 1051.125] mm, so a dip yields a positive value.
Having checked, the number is 6.0 mm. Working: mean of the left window 7.23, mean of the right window 7.44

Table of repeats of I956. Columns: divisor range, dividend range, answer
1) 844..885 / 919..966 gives 0.85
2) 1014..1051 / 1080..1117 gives 1.15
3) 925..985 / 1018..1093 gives 0.95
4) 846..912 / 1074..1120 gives 0.86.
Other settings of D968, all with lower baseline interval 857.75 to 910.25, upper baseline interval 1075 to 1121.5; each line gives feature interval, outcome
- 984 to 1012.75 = 0.301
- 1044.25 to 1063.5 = 0.136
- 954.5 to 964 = 0.135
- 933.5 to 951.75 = 0.150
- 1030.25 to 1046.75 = 0.183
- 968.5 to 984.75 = 0.214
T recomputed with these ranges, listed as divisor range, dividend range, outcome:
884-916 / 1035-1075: 0.80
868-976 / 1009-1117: 0.87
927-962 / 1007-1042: 0.86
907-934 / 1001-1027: 0.78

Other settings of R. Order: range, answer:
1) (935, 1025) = 7.614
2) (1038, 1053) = 7.18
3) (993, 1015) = 6.458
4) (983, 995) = 6.364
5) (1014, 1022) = 6.255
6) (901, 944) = 8.98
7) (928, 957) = 7.88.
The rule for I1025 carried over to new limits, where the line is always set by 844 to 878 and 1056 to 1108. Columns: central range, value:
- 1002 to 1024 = 4.4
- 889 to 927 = 0.7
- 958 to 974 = 1.4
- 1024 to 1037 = 1.7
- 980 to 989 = 1.9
